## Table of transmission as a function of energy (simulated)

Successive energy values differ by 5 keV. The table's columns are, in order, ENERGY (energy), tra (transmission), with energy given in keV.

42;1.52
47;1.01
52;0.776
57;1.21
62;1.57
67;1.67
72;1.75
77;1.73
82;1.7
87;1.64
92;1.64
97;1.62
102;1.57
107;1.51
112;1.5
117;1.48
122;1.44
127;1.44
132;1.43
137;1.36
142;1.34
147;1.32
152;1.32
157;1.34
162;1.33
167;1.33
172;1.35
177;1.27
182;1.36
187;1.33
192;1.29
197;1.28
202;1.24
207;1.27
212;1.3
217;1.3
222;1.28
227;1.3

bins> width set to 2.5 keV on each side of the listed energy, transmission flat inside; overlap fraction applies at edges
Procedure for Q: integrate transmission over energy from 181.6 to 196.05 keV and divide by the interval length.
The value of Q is 1.32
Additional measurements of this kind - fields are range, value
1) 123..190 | 1.35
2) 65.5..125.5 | 1.6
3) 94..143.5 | 1.47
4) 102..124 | 1.49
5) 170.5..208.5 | 1.3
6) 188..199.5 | 1.29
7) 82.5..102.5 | 1.63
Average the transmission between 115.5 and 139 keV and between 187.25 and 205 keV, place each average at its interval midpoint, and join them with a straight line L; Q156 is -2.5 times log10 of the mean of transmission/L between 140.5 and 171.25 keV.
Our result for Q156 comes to 0.03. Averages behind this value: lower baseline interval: 1.43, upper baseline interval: 1.28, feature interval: 1.33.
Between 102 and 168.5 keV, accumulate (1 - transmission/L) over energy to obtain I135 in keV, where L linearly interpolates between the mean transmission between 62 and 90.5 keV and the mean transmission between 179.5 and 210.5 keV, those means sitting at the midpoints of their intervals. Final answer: 3.96 keV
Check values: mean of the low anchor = 1.68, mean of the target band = 1.4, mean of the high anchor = 1.3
